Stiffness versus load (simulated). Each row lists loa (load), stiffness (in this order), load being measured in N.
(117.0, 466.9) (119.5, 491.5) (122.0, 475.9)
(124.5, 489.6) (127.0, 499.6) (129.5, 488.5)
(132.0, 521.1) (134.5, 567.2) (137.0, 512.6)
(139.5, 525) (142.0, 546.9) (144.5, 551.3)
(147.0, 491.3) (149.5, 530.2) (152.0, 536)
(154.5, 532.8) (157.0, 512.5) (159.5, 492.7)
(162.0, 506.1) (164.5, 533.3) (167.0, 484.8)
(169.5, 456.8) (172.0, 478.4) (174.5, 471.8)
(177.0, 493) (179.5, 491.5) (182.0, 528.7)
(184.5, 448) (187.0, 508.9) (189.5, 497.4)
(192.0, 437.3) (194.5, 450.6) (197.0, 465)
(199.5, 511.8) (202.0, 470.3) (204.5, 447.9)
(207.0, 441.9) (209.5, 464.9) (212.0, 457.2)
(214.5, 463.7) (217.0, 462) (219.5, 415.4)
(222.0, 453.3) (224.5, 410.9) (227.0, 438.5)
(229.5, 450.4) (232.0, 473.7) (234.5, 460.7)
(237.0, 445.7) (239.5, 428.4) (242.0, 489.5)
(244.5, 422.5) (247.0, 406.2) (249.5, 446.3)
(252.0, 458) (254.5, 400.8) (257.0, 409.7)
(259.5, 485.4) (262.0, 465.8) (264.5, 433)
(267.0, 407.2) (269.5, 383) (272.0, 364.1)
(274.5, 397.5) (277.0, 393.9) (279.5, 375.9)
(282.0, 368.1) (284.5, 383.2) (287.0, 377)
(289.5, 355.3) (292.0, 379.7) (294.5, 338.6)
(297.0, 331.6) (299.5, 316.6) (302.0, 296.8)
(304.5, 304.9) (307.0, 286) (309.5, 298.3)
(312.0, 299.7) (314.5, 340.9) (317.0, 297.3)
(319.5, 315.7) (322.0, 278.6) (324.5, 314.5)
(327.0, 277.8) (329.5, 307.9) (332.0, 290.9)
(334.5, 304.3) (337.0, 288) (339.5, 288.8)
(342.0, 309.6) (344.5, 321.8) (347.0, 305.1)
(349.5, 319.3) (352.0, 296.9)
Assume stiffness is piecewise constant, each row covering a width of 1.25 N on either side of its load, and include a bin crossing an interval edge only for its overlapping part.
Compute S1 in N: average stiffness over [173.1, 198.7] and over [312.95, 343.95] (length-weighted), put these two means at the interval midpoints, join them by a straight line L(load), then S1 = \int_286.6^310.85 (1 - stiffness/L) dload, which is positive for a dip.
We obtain 0.9 N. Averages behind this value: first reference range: 480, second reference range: 302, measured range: 327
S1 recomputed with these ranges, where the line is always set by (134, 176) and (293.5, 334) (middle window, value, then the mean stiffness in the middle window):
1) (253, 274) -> -2.66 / 418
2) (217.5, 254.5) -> -3.21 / 442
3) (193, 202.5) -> -0.36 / 474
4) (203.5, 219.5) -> -0.53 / 453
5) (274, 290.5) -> -1.49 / 378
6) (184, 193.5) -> -0.12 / 474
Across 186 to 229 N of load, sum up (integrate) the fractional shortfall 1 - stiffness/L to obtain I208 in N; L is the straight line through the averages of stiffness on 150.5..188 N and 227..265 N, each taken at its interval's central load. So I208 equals 1.26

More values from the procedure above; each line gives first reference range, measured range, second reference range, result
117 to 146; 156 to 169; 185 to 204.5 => -0.2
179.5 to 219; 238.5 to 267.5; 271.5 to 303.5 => -2.6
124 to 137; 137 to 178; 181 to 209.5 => -1.0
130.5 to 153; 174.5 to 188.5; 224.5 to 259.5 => 0.1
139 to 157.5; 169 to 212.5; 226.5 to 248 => 1.4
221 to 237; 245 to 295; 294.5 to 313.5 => -4.3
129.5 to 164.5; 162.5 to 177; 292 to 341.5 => 0.2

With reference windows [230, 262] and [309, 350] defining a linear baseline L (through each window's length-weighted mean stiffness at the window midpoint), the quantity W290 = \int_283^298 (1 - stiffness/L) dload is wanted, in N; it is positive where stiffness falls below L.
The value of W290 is 0.3 N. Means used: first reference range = 445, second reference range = 303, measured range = 362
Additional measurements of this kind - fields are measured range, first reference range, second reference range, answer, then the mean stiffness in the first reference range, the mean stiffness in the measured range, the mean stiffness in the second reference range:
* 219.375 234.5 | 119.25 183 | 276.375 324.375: -0.9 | 508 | 444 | 332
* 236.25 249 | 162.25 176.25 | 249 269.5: 0.2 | 487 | 439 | 435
